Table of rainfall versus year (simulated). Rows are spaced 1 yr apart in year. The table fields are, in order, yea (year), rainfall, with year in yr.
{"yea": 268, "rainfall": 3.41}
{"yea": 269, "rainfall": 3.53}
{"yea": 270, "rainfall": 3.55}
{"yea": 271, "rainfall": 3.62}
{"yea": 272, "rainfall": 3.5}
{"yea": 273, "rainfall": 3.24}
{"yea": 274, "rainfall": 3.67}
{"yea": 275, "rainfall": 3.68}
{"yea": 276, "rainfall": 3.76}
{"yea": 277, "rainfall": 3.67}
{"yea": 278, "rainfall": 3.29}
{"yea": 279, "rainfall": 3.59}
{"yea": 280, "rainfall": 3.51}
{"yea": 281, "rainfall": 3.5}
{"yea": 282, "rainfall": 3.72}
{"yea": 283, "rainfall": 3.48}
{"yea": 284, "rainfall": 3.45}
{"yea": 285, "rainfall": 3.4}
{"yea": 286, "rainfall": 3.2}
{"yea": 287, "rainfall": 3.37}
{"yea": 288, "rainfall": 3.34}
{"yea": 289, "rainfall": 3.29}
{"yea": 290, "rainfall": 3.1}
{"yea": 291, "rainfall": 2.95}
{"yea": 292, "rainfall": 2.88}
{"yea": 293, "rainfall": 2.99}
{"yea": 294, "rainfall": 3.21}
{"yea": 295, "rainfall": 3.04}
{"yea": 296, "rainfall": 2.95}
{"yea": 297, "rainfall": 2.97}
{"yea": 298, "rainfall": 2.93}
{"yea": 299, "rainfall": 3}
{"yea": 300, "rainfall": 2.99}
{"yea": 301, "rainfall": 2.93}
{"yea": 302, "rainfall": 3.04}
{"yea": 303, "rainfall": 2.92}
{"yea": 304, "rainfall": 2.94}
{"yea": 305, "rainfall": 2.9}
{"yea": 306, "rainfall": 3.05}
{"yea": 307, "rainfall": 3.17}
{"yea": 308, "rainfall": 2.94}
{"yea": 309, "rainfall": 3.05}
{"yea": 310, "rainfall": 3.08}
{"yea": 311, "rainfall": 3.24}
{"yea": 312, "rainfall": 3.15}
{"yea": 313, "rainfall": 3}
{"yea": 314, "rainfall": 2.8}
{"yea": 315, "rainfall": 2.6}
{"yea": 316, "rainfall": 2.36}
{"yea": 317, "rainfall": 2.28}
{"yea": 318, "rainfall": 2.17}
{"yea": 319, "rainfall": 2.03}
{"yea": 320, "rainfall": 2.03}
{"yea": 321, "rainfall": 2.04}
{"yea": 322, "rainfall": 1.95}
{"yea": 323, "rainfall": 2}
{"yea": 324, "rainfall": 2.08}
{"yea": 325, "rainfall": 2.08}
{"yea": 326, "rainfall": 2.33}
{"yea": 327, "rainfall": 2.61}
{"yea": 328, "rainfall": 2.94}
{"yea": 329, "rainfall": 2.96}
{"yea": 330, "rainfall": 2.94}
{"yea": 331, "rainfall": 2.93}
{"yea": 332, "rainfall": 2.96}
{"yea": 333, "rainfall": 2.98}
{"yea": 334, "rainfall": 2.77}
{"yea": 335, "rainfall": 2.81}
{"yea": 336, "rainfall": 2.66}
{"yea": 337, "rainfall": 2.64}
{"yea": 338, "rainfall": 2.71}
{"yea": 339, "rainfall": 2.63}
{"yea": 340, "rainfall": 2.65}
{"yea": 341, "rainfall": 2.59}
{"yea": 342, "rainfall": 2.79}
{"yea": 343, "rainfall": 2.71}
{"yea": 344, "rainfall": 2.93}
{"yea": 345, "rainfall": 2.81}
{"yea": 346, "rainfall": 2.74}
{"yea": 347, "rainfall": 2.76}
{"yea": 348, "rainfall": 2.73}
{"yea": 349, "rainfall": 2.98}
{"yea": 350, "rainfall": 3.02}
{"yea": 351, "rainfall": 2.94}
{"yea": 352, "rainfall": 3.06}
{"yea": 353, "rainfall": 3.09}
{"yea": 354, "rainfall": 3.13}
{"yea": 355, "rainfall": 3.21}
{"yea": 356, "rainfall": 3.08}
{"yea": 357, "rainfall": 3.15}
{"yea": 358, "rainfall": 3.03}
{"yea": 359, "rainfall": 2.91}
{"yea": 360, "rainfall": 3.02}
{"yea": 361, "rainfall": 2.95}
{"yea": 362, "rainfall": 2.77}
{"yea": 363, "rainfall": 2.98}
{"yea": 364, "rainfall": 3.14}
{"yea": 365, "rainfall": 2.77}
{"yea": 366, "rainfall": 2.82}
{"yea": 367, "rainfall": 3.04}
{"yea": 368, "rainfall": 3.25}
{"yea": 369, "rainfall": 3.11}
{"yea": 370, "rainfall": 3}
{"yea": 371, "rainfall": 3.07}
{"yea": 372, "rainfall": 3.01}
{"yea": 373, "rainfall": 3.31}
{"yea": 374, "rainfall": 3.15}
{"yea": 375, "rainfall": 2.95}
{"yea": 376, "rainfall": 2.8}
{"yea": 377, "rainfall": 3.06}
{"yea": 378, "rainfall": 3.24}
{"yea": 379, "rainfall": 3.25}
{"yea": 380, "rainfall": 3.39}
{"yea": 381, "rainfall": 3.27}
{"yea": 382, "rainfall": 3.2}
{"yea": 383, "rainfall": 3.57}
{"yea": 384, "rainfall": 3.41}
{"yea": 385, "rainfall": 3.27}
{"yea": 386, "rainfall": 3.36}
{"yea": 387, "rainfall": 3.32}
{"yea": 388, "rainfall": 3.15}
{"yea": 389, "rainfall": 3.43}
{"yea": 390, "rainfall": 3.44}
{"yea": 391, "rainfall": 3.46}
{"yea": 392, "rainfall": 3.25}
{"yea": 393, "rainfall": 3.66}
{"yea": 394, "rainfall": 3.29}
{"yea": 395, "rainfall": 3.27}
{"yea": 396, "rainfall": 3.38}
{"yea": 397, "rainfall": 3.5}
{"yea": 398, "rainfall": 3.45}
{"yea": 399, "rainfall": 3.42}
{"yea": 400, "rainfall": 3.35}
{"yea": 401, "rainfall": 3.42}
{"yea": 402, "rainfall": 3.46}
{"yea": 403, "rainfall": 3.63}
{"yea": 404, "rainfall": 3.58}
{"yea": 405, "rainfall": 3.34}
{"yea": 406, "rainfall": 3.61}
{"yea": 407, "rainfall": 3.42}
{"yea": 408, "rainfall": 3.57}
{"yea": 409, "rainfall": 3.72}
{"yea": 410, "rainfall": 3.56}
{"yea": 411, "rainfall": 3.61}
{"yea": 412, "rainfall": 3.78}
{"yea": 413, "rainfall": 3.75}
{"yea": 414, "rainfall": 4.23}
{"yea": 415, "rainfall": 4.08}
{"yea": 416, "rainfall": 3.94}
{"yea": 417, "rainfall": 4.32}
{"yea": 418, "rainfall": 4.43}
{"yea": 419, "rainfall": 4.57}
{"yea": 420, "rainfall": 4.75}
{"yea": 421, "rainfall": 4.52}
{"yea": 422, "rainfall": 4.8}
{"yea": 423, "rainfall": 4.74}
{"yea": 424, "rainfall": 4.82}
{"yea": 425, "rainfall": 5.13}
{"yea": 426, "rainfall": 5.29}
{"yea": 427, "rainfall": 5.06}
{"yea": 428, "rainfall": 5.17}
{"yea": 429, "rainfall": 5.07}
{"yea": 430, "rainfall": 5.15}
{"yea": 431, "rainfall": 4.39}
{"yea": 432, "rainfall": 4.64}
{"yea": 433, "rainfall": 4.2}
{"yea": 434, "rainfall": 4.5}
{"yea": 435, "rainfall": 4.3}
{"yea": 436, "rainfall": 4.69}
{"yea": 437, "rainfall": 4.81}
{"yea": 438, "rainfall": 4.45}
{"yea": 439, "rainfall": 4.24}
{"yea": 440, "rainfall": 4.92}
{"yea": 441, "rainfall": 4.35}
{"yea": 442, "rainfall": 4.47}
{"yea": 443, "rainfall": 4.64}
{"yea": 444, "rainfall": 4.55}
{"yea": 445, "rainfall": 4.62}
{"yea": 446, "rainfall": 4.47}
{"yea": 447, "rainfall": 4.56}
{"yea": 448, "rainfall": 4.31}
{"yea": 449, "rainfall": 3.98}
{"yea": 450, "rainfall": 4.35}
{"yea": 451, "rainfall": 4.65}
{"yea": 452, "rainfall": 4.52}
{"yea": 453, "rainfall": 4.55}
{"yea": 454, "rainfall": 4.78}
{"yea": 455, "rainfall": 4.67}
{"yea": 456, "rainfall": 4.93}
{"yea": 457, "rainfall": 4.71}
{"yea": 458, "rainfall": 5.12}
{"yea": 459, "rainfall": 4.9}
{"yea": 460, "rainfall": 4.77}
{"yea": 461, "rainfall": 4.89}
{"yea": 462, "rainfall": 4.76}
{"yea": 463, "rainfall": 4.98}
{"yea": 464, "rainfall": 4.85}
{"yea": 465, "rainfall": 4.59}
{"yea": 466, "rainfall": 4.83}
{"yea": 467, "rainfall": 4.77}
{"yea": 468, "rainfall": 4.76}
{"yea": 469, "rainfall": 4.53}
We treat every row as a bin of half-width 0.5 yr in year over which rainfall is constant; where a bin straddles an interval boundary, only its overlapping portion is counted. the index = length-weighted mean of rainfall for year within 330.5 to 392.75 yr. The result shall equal 3.03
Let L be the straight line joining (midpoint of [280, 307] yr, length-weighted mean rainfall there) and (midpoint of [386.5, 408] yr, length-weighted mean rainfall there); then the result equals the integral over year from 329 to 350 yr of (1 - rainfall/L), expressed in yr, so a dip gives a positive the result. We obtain 3.0 yr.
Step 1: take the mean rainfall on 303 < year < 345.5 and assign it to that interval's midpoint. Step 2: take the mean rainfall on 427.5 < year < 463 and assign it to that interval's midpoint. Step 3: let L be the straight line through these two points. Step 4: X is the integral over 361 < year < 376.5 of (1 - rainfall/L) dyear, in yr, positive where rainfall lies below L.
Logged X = 1.8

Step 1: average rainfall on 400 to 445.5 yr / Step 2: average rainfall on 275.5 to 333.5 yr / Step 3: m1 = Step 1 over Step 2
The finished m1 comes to 1.5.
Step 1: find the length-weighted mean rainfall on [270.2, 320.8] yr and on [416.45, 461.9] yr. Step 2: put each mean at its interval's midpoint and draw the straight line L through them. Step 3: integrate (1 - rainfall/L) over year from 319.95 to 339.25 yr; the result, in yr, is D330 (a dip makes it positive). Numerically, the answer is 5.05 yr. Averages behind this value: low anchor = 3.1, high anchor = 4.66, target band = 2.56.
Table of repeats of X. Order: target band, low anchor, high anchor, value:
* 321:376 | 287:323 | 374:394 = 4.4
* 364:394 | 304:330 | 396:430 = 3.1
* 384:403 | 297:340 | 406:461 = 2.3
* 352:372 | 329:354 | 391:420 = 0.5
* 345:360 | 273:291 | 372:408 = 1.8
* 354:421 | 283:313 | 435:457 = 9.9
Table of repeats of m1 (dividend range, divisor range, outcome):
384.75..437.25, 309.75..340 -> 1.55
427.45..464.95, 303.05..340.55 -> 1.74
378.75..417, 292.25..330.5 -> 1.28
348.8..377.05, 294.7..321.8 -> 1.09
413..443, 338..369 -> 1.58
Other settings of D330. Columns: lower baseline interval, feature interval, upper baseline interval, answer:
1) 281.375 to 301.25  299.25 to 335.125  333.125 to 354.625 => 3.60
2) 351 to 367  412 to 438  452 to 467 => -2.55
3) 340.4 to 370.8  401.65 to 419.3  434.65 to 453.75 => 0.50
